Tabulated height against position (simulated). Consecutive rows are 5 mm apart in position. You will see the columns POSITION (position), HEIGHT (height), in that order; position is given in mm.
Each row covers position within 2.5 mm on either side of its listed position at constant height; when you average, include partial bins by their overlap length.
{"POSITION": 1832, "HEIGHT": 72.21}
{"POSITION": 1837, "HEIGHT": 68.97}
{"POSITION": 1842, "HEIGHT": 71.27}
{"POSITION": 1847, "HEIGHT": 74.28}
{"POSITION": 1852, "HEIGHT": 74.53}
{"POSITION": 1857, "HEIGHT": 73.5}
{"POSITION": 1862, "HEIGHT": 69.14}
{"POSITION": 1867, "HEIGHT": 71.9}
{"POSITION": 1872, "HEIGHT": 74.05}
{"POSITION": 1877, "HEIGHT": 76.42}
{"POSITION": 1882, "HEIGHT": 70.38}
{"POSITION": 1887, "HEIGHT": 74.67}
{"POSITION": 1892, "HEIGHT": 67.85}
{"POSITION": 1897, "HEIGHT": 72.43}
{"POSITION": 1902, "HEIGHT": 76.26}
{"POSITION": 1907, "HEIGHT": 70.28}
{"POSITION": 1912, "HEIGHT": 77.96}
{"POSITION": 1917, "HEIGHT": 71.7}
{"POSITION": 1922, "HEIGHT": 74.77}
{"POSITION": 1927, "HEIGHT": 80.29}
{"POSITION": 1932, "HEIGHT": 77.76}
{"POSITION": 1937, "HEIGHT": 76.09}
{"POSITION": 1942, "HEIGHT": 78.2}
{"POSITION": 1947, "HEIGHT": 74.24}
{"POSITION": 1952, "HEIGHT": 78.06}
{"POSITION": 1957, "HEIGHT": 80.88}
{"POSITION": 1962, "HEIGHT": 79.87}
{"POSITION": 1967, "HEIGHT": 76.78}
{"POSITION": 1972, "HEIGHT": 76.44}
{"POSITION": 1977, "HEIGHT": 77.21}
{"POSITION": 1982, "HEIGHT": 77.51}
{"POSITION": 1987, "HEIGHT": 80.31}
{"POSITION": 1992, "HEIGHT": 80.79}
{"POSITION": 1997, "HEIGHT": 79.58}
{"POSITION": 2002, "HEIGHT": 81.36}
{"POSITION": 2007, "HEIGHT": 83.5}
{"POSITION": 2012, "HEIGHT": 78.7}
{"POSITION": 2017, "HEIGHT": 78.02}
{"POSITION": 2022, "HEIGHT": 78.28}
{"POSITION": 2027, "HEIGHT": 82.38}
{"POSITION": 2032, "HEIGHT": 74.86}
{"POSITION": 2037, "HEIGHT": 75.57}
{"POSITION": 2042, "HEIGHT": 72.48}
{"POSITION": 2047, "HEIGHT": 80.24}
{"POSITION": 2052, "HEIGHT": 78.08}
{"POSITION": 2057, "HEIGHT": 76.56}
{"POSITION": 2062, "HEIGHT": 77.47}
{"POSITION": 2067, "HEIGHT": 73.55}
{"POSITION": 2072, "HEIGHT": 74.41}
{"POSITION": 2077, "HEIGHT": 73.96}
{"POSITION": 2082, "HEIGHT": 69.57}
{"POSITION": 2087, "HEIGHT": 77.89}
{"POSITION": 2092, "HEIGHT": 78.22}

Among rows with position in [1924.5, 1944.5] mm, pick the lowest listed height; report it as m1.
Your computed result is 76.09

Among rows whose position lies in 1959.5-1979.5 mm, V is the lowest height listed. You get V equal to 76.44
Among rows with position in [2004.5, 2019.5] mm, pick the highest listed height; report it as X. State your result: 83.5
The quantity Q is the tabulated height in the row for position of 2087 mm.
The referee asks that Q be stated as 77.89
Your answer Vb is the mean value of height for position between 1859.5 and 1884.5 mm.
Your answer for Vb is 72.4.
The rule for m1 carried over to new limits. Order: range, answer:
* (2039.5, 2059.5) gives 72.48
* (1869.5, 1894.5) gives 67.85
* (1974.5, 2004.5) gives 77.21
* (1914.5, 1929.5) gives 71.7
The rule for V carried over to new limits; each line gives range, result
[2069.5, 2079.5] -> 73.96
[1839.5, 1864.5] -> 69.14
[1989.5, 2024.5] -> 78.02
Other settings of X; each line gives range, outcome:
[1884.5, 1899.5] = 74.67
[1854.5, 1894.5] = 76.42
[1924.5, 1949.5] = 80.29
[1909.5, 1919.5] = 77.96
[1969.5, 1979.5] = 77.21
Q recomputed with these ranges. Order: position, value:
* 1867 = 71.9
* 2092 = 78.22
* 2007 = 83.5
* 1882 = 70.38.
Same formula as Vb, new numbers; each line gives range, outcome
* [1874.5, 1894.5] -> 72.3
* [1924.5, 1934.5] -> 79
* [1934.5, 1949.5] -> 76.2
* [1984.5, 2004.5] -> 80.5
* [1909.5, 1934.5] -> 76.5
